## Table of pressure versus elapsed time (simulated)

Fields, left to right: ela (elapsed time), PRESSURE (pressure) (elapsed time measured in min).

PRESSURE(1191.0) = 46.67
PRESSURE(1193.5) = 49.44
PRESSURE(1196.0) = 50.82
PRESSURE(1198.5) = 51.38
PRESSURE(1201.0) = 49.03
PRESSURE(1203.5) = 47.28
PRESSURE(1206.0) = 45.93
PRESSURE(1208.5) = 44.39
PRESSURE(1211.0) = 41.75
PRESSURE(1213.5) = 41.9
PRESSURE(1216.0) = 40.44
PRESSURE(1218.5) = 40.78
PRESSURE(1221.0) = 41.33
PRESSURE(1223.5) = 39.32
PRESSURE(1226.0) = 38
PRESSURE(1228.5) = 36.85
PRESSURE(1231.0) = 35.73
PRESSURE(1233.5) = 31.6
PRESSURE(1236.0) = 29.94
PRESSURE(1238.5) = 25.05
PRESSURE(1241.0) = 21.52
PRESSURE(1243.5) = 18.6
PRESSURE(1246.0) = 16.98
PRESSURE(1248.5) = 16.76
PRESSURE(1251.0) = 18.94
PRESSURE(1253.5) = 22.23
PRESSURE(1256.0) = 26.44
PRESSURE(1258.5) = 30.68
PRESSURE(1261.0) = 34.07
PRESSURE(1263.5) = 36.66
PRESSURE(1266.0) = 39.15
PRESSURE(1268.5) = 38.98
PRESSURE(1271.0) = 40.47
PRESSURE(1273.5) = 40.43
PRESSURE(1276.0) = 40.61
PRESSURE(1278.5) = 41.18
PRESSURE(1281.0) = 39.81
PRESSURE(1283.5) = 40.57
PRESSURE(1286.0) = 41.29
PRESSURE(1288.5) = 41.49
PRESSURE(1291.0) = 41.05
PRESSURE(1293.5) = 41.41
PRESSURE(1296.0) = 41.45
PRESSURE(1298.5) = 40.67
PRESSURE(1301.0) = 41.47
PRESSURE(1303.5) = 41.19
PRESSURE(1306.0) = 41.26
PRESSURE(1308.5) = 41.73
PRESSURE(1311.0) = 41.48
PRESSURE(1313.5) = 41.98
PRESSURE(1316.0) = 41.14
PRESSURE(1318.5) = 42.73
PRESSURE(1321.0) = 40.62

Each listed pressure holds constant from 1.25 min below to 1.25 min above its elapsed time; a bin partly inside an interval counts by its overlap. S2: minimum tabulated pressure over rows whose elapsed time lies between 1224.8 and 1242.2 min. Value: 21.52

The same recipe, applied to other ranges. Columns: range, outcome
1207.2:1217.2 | 40.44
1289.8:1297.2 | 41.05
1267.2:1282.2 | 38.98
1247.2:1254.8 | 16.76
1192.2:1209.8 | 44.39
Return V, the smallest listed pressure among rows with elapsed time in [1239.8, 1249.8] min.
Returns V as 16.76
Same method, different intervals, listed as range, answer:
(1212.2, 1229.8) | 36.85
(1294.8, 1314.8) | 40.67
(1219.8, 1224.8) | 39.32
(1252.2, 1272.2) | 22.23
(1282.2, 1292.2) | 40.57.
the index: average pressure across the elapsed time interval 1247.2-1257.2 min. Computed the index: 21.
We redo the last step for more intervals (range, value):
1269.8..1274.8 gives 40.5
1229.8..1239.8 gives 30.5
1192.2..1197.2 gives 50.1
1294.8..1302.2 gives 41.2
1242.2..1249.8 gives 17.5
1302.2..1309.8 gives 41.4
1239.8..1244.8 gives 20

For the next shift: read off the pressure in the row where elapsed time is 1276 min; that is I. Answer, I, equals 40.61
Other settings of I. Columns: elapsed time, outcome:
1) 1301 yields 41.47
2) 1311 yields 41.48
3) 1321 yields 40.62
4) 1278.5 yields 41.18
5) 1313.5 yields 41.98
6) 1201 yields 49.03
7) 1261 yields 34.07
